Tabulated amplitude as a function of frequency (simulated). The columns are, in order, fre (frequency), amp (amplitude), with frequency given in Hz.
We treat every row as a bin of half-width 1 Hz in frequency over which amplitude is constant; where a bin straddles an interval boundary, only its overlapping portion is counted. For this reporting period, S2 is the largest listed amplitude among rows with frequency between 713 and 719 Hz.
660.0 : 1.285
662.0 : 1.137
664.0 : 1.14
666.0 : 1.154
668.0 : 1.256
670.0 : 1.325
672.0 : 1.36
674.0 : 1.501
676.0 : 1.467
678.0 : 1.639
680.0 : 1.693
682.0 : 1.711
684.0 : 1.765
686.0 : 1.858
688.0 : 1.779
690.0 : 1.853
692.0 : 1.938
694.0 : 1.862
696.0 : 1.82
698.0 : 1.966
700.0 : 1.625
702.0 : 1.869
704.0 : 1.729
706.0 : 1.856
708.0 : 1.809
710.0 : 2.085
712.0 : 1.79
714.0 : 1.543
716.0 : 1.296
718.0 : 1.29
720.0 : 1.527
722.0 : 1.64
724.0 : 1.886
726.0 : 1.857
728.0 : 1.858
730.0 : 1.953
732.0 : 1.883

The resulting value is 1.543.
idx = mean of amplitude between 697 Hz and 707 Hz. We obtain 1.81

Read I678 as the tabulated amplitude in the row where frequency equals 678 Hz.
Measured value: 1.639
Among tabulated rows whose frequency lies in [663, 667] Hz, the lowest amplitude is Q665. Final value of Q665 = 1.14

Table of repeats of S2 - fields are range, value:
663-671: 1.325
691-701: 1.966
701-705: 1.869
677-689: 1.858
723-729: 1.886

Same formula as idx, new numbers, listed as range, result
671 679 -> 1.49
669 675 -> 1.4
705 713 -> 1.89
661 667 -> 1.14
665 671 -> 1.24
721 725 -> 1.76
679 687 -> 1.76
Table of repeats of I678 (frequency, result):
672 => 1.36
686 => 1.858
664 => 1.14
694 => 1.862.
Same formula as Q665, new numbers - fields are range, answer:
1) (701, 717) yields 1.296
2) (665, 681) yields 1.154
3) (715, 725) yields 1.29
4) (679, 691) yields 1.693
